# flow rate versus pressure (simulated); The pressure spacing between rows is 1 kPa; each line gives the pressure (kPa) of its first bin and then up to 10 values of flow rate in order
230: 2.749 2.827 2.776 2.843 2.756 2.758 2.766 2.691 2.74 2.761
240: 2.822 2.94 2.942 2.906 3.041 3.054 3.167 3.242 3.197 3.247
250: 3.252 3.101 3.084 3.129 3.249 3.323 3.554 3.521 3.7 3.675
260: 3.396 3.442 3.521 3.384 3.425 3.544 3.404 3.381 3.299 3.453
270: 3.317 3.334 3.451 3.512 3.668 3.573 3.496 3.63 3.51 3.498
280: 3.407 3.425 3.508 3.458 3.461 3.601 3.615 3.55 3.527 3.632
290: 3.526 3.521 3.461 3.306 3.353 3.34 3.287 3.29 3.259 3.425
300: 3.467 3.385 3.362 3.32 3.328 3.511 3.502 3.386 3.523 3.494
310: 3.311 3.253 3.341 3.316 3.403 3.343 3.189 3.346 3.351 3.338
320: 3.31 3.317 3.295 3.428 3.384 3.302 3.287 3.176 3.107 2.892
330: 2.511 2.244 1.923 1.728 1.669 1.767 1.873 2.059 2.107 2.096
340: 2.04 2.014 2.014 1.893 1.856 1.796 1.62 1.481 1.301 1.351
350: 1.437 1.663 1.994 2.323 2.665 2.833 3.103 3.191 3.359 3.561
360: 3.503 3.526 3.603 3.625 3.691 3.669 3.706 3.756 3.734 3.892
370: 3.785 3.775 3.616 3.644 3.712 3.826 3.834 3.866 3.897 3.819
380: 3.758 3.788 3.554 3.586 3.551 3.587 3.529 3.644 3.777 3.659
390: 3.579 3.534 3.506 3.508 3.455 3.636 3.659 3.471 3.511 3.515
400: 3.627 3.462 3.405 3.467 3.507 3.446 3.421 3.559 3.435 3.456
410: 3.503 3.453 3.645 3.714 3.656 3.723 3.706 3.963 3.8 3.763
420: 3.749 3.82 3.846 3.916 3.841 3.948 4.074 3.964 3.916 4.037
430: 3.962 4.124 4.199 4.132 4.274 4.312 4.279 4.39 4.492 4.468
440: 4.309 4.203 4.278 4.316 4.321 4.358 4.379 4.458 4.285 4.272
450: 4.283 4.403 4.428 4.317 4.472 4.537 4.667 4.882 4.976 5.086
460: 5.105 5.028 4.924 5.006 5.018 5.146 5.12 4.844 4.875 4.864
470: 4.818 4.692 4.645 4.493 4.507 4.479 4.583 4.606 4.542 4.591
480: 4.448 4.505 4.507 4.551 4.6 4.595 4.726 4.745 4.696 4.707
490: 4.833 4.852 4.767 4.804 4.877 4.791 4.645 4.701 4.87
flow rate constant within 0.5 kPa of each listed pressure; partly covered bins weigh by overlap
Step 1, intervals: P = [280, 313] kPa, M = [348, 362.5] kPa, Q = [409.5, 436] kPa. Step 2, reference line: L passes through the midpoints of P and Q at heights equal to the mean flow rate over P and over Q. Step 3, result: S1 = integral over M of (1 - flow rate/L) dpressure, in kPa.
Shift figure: 3.9 kPa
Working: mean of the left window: 3.43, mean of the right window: 3.89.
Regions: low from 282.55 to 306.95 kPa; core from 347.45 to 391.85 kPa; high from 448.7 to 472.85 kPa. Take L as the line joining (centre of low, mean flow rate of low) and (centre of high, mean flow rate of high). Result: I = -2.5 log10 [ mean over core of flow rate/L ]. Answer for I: 0.21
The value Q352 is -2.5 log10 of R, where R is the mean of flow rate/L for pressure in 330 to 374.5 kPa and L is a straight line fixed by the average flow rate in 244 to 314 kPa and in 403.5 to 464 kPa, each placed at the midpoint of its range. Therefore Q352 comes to 0.39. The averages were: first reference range 3.41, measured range 2.64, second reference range 4.15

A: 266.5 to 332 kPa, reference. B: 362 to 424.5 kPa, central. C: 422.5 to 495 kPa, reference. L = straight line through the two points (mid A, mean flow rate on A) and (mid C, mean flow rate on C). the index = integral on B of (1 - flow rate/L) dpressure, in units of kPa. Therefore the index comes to 6.0 kPa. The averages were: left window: 3.36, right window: 4.52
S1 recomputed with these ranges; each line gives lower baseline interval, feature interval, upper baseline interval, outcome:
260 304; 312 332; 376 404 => 1.98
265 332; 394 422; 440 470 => 4.36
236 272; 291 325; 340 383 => -2.58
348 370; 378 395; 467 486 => -1.11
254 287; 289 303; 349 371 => -0.02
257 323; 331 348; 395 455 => 8.24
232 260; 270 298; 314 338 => -4.84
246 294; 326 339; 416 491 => 5.12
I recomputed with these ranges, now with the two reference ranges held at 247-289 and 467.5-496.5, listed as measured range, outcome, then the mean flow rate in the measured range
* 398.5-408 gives 0.21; 3.49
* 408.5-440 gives 0.10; 3.95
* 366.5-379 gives 0.07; 3.78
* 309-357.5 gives 0.43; 2.56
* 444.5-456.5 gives 0.02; 4.4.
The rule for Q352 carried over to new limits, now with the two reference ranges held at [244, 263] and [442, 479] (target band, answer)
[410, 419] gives 0.178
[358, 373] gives 0.107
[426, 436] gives 0.090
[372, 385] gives 0.110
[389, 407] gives 0.205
